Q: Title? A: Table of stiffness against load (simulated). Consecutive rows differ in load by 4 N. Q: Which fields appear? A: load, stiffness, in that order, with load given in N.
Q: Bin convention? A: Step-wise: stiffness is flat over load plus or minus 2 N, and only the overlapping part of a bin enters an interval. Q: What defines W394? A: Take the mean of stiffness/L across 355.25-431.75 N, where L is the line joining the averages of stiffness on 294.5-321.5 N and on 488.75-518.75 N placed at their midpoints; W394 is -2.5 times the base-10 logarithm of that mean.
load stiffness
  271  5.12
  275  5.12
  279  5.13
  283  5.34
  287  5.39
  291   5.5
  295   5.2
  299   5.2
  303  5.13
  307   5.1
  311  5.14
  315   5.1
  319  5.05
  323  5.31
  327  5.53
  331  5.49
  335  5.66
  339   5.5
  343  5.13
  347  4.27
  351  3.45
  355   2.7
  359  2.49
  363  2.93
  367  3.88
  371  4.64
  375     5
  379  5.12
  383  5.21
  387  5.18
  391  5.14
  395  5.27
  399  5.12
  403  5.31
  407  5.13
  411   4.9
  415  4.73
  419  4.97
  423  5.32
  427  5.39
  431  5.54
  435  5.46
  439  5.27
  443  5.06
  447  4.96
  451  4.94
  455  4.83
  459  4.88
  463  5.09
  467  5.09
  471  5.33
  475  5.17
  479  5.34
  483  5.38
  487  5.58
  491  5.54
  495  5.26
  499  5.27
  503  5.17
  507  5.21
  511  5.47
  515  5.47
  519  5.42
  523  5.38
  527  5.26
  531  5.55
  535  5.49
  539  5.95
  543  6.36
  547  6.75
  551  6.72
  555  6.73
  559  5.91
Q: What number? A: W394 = 0.106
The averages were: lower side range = 5.13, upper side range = 5.35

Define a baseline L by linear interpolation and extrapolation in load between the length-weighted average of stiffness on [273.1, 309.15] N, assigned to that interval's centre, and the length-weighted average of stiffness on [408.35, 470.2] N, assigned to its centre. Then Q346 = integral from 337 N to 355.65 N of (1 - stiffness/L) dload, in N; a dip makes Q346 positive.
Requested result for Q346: 3.1 N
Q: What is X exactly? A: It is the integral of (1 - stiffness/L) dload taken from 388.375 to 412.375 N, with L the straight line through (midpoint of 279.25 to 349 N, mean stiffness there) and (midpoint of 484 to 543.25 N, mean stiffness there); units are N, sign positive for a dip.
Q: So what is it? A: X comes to 0.8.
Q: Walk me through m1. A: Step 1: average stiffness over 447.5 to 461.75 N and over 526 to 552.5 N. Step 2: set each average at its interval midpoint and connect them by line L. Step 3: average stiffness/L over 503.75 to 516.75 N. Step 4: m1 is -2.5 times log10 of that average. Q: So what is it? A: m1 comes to 0.055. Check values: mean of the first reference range 4.9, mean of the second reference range 6.03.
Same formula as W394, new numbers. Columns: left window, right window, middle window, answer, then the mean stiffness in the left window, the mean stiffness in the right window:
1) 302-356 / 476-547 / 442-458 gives 0.08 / 4.93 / 5.51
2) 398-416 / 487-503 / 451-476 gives 0.04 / 5.05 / 5.36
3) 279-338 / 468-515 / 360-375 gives 0.34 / 5.29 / 5.34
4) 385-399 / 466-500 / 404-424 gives 0.05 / 5.19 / 5.34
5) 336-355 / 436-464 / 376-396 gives -0.11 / 4.45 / 5.02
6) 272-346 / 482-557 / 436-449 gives 0.08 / 5.26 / 5.69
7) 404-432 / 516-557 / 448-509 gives 0.07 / 5.13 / 5.95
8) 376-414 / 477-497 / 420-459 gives 0.02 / 5.14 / 5.42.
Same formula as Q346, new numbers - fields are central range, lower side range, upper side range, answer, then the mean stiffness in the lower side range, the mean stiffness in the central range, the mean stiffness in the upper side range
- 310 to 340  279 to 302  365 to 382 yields -1.81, 5.3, 5.35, 4.69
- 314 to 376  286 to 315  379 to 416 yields 8.23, 5.22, 4.49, 5.12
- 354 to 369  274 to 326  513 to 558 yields 6.61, 5.22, 3.02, 5.92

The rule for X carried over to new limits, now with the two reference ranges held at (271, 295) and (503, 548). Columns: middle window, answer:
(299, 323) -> 0.83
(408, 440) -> 1.64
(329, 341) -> -0.45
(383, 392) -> 0.41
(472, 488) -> 0.58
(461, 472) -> 0.75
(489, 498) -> 0.30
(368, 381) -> 1.36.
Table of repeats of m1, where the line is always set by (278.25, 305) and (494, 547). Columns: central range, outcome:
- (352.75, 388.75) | 0.288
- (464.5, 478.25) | 0.055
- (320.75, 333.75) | -0.027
